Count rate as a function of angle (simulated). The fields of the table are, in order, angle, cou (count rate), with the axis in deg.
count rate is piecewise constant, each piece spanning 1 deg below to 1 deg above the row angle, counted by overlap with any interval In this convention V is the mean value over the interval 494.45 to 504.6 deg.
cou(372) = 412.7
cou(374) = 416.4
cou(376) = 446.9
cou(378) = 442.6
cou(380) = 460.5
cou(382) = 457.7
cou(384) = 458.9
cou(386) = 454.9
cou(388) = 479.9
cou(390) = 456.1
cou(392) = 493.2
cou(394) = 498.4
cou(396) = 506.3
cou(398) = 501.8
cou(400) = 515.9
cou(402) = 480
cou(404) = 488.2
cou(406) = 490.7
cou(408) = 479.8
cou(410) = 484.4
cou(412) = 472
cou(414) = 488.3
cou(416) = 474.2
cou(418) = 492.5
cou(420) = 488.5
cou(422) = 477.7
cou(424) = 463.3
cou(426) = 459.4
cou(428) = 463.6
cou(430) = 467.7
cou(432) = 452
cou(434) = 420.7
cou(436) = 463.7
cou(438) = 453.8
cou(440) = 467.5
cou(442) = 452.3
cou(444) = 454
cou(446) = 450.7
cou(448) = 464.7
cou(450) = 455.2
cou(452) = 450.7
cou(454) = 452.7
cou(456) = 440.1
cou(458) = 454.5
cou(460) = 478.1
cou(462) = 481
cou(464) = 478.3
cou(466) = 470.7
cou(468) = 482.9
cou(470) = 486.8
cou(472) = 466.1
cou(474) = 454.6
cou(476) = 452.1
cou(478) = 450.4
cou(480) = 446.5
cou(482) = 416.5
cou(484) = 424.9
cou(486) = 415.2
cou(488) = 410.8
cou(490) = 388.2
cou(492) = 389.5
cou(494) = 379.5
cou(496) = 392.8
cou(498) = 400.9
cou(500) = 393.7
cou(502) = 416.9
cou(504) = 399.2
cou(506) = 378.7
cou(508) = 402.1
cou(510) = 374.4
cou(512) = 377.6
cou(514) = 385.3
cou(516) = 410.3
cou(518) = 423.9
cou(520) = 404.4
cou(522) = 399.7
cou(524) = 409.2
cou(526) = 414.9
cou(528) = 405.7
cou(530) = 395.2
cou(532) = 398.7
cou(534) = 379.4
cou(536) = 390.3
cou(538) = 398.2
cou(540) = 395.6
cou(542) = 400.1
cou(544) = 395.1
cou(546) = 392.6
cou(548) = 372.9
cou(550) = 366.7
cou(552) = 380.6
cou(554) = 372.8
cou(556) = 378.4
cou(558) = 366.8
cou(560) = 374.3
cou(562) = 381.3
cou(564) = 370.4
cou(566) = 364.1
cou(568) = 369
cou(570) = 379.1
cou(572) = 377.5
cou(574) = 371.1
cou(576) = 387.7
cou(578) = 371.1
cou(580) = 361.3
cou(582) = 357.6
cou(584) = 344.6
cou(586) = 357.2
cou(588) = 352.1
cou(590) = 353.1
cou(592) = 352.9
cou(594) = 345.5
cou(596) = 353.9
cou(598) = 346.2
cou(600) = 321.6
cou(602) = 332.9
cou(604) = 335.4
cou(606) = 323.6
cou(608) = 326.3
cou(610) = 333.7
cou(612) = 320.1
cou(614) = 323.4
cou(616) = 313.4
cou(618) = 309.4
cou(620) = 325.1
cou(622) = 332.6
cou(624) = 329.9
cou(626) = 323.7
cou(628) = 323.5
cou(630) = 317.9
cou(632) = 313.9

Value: 400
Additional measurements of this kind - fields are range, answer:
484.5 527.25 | 399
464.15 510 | 424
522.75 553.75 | 393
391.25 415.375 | 491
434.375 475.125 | 462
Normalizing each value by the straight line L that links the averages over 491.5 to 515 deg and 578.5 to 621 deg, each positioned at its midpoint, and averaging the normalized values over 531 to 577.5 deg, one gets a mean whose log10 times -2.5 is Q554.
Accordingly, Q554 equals -0.05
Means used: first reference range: 391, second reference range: 338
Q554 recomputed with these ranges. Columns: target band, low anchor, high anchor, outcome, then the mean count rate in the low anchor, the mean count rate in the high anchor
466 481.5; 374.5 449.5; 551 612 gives -0.079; 470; 357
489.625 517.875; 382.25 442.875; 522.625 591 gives 0.056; 475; 379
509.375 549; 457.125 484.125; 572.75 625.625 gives 0.028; 461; 342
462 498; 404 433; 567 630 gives -0.012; 476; 343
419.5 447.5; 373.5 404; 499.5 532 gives -0.029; 473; 400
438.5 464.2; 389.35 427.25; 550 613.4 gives -0.015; 485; 357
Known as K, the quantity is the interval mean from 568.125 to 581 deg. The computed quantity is 374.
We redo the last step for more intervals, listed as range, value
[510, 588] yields 383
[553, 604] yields 361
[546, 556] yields 376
